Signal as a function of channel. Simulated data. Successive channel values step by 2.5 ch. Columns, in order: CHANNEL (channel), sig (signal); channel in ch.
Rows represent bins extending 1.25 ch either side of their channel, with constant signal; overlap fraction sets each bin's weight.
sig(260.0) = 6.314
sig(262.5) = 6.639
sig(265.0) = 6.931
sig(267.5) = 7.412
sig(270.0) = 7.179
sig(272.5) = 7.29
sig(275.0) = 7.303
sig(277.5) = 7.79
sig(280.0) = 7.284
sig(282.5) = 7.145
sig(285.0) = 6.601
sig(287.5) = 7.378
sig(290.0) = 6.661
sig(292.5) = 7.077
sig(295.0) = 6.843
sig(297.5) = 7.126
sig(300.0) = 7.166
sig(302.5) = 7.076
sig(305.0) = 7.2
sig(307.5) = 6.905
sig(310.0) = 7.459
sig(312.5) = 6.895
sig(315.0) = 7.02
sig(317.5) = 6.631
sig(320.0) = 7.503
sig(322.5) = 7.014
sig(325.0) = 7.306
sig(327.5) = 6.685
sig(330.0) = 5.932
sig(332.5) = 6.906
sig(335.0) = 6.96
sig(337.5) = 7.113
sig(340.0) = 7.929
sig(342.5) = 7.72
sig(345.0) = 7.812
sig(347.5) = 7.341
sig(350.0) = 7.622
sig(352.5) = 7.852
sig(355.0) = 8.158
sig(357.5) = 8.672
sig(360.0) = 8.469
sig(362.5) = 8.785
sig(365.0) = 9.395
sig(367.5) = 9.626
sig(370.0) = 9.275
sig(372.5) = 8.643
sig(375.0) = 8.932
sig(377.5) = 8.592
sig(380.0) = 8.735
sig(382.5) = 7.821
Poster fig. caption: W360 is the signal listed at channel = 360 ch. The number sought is 8.469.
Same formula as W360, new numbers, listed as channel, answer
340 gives 7.929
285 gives 6.601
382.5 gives 7.821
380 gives 8.735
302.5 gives 7.076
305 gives 7.2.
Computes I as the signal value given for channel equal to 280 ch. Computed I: 7.284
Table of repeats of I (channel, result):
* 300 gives 7.166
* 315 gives 7.02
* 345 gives 7.812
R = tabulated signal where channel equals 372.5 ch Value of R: 8.643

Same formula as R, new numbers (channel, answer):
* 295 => 6.843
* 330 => 5.932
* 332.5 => 6.906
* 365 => 9.395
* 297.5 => 7.126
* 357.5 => 8.672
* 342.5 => 7.72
